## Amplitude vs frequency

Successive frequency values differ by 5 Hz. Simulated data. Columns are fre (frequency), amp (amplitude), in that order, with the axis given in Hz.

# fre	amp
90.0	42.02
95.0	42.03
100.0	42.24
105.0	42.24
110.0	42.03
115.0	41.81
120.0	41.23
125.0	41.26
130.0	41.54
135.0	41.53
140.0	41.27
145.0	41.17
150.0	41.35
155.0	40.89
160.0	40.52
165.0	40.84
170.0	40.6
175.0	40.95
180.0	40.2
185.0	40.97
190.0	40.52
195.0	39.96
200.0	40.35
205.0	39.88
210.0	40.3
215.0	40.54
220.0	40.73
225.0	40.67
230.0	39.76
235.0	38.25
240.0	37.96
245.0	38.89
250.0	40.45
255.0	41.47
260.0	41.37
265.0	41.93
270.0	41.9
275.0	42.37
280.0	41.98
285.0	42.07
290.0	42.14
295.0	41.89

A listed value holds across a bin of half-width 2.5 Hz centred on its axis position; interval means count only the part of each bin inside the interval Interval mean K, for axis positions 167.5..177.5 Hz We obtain 40.8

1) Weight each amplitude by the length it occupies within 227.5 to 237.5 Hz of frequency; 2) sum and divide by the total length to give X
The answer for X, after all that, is 39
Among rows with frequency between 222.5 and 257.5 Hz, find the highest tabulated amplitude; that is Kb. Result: 41.47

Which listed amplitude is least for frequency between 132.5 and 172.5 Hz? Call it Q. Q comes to 40.52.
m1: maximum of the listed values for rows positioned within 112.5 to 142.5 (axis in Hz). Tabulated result 41.81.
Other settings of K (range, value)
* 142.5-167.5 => 41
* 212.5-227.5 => 40.6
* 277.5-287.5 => 42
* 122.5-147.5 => 41.4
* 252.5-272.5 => 41.7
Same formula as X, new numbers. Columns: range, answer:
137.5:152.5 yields 41.3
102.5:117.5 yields 42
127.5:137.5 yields 41.5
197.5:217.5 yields 40.3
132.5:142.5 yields 41.4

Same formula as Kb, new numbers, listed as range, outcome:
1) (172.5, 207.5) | 40.97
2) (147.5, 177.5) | 41.35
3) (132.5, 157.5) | 41.53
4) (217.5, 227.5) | 40.73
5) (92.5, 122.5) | 42.24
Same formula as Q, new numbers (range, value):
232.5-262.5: 37.96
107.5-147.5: 41.17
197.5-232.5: 39.76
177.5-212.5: 39.88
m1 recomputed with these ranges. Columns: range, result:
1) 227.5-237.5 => 39.76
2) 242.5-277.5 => 42.37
